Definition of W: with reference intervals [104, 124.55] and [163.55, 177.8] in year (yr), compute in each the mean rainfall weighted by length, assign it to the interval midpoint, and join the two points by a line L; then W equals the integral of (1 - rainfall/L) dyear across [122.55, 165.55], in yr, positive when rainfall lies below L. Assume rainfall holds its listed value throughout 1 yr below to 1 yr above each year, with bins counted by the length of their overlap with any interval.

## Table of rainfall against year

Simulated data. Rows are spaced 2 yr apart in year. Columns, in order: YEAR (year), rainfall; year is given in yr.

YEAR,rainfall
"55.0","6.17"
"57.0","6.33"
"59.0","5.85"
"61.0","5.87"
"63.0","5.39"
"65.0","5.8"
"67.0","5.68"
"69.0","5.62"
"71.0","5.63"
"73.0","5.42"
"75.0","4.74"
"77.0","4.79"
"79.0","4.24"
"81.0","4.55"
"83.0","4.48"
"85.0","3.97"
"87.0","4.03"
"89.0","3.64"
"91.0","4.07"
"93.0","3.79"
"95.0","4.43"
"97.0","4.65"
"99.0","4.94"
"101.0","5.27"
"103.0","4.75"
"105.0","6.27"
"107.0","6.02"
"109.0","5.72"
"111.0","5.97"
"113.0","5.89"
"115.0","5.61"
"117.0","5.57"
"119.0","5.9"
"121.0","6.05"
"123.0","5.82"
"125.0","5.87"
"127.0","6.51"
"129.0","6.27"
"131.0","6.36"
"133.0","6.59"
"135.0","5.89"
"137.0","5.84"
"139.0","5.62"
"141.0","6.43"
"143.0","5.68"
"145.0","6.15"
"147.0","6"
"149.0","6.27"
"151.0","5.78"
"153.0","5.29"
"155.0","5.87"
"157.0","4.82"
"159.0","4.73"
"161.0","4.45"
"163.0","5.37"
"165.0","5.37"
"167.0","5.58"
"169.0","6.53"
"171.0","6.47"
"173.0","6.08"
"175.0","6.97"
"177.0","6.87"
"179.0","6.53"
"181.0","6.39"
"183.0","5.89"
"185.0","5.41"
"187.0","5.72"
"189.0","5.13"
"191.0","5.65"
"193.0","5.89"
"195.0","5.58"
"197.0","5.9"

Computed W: 2.0 yr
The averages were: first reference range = 5.88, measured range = 5.78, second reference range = 6.23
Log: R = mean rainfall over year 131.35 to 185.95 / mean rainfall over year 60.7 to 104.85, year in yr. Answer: 1.22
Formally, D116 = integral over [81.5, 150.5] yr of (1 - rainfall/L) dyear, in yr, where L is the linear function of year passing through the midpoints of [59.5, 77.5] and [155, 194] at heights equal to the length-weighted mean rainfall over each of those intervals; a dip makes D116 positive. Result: 1.7 yr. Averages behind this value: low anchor 5.47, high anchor 5.78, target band 5.48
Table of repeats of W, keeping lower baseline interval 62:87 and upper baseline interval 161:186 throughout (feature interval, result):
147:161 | 0.99 yr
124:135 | -1.38 yr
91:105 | 1.42 yr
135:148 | -0.54 yr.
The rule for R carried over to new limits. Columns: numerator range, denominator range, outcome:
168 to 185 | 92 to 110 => 1.26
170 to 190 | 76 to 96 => 1.46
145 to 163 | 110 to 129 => 0.92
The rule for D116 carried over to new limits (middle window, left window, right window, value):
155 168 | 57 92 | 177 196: 1.2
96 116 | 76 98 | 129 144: -2.3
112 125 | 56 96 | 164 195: -1.1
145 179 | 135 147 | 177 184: 2.0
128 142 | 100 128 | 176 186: -0.5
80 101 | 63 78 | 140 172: 4.4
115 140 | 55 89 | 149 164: -3.8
